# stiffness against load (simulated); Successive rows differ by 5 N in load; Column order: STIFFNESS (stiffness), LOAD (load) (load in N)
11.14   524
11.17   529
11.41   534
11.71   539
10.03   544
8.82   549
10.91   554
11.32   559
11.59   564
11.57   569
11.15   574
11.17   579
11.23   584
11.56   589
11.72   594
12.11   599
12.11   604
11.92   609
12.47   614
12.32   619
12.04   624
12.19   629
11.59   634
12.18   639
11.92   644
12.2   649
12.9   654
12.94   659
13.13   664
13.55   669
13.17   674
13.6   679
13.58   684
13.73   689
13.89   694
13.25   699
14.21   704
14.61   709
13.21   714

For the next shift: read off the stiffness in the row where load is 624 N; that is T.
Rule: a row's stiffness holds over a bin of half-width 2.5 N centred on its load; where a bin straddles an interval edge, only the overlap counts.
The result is 12.04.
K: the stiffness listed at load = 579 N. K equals 11.17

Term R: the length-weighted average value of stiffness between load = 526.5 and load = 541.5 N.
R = 11.4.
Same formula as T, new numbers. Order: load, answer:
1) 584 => 11.23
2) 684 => 13.58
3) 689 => 13.73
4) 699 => 13.25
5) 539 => 11.71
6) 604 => 12.11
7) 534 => 11.41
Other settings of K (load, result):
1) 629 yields 12.19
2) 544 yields 10.03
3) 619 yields 12.32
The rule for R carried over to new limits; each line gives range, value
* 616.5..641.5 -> 12.1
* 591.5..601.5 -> 11.9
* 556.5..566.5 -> 11.5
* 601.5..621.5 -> 12.2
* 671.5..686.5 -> 13.4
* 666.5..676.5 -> 13.4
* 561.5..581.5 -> 11.4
